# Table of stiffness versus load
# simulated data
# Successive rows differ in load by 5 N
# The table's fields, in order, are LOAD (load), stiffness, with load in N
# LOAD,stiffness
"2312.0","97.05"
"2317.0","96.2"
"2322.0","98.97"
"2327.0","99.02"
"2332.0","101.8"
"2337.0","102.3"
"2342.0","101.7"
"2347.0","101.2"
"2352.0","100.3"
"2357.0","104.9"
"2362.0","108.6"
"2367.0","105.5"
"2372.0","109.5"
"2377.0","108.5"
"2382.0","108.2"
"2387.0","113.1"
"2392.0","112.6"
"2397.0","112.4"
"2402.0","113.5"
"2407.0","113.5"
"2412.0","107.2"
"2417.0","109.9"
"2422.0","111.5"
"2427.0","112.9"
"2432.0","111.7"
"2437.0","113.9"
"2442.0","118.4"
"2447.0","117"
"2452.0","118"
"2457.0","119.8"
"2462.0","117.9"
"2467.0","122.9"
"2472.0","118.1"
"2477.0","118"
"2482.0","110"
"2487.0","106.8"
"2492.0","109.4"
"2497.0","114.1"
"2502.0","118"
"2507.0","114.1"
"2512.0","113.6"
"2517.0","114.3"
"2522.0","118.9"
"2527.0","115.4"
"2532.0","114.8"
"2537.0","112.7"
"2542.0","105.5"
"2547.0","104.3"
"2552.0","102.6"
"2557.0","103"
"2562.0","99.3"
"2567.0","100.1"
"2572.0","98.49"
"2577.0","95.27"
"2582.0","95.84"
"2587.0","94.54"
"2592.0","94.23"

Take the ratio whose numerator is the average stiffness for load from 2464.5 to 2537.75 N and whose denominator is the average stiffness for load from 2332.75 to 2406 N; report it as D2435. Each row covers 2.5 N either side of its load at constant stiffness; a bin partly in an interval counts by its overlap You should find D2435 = 1.1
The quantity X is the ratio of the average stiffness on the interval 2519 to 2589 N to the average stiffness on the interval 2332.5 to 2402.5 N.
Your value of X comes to 1.0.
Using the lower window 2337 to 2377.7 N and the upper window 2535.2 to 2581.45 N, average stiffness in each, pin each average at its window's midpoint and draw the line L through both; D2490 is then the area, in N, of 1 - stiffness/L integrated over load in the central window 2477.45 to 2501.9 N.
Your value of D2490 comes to -2.1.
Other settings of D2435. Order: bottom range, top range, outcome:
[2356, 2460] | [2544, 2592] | 0.88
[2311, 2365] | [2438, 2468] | 1.17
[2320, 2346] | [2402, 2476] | 1.14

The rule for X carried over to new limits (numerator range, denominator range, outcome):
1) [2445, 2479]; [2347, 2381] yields 1.12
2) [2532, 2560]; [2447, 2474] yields 0.89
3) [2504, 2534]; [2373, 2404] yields 1.04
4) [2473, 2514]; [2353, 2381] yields 1.06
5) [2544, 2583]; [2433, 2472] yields 0.85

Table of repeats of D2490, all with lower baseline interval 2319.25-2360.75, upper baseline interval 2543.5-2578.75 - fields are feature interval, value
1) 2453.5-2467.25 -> -2.5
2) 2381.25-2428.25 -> -4.8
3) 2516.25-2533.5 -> -2.6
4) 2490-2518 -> -3.6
